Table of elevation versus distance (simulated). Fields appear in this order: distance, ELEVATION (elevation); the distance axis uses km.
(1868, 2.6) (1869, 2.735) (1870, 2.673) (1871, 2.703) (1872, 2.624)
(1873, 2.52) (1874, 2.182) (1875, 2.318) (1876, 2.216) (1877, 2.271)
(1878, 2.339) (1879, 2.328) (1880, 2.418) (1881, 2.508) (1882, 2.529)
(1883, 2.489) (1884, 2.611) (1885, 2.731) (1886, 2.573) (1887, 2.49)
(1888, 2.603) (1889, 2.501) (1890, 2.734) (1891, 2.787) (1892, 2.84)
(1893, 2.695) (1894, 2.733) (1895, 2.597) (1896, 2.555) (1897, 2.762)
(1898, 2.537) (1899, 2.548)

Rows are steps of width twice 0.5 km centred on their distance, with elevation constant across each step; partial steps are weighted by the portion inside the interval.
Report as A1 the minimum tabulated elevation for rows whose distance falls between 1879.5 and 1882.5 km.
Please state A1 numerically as 2.418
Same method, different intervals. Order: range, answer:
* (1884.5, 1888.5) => 2.49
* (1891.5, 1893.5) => 2.695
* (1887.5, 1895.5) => 2.501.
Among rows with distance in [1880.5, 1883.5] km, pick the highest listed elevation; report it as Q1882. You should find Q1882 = 2.529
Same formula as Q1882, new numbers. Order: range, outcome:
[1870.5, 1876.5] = 2.703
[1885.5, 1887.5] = 2.573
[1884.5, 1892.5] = 2.84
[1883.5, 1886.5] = 2.731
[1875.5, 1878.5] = 2.339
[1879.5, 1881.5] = 2.508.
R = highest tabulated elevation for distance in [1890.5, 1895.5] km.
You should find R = 2.84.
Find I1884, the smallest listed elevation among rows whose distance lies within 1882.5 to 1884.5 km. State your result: 2.489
